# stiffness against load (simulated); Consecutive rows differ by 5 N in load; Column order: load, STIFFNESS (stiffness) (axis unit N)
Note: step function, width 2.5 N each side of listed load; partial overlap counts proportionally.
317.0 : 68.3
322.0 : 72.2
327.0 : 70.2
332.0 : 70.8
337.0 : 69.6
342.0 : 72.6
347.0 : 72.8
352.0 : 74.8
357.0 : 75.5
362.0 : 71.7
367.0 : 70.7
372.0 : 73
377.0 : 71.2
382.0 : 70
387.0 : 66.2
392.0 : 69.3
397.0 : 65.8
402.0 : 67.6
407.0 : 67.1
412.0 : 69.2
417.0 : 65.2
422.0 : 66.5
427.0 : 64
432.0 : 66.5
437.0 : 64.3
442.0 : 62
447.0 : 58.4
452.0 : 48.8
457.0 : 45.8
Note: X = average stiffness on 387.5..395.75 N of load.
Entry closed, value 68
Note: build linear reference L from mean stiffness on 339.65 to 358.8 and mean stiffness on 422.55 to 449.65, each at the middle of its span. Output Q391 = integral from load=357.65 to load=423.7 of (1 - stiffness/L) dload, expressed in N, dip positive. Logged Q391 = -0.2 N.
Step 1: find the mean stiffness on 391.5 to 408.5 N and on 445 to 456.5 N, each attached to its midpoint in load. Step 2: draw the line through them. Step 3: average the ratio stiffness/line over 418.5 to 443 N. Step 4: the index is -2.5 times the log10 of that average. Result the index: -0.122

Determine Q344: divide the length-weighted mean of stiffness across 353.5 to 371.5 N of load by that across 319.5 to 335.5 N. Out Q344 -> 1.0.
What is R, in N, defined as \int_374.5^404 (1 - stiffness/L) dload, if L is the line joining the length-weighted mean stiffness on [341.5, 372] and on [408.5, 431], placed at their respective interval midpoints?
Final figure 0.5 N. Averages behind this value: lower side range 73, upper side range 66.3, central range 68.4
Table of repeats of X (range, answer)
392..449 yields 65.4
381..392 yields 68.1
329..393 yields 71.4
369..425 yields 68.3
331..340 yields 70.2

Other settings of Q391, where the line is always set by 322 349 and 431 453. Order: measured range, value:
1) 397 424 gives -1.5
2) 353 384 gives -2.0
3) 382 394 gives -0.4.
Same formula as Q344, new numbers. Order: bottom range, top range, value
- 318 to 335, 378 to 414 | 0.96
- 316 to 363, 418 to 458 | 0.84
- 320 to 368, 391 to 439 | 0.92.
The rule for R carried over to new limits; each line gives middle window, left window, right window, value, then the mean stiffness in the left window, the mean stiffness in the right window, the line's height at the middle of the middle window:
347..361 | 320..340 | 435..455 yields -1.3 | 70.7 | 57.9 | 68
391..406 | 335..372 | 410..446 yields 0.2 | 72.6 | 65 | 68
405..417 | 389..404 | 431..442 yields -0.2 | 67.5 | 64.5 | 66.4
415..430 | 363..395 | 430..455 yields -0.6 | 70.1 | 59.6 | 62.9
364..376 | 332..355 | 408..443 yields -0.3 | 72.3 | 65.6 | 70.2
